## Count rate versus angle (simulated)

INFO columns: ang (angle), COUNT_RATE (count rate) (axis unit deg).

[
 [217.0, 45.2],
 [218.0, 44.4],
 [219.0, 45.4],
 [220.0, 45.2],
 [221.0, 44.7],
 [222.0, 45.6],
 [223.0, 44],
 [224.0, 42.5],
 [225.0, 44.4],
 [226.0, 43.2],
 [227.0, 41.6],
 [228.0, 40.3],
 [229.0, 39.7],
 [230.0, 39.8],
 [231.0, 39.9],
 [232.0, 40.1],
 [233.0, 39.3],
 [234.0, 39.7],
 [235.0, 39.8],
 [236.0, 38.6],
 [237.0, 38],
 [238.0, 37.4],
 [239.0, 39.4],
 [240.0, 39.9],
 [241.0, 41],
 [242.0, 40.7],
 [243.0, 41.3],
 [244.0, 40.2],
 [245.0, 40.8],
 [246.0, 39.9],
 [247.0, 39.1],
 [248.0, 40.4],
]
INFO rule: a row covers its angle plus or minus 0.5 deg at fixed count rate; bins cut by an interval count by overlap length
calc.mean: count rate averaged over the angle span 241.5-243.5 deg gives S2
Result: 41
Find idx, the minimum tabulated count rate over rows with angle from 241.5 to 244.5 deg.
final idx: 40.2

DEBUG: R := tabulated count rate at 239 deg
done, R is 39.4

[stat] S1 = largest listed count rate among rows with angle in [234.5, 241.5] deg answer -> 41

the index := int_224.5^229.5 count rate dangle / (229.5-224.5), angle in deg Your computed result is 41.8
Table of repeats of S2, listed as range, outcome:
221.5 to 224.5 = 44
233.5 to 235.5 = 39.8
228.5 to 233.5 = 39.8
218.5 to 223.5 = 45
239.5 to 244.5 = 40.6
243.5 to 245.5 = 40.5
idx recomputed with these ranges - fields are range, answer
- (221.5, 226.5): 42.5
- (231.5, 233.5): 39.3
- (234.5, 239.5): 37.4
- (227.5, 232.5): 39.7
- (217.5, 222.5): 44.4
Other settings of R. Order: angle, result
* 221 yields 44.7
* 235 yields 39.8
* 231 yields 39.9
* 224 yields 42.5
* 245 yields 40.8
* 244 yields 40.2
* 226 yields 43.2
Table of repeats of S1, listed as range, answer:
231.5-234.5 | 40.1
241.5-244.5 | 41.3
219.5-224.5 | 45.6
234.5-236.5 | 39.8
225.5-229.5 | 43.2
